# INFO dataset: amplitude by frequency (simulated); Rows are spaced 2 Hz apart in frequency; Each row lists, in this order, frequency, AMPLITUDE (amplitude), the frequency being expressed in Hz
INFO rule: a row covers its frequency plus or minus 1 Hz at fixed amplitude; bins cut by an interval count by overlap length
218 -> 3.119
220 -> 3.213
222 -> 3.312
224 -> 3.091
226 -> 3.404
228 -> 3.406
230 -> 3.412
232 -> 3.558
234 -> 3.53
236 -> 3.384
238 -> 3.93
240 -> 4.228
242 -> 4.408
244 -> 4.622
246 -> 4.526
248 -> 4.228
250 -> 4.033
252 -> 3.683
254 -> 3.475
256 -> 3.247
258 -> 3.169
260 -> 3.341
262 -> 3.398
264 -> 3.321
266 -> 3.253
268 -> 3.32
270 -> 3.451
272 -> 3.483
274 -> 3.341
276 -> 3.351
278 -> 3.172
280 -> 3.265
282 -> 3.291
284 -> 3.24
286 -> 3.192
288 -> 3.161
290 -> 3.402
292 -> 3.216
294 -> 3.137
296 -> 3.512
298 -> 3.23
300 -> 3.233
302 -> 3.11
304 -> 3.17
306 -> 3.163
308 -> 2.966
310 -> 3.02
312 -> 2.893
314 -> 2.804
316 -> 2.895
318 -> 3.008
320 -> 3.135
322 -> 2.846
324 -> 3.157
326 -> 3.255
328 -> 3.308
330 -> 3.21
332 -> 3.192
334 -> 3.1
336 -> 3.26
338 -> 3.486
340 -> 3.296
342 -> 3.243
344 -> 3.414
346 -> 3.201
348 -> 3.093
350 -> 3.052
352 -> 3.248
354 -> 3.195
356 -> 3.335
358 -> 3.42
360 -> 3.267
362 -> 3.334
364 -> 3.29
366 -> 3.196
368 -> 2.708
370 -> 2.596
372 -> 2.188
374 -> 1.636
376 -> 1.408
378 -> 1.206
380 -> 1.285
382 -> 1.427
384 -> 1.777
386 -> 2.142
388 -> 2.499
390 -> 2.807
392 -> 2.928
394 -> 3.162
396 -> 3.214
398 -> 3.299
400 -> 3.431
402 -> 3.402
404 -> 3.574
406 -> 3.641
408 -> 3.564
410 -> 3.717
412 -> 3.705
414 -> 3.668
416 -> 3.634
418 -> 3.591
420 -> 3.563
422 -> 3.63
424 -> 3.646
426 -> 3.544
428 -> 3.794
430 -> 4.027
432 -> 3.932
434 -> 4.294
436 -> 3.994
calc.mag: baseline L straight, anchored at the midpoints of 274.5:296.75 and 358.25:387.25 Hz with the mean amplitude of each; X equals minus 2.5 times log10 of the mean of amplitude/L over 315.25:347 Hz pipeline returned -0.16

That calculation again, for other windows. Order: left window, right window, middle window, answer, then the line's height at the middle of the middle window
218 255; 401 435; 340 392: 0.36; 3.71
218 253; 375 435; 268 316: 0.11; 3.54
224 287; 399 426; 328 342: 0.10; 3.58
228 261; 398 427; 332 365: 0.13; 3.66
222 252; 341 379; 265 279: 0.06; 3.54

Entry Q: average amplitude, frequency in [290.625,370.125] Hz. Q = 3.16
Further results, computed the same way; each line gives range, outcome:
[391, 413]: 3.42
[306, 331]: 3.05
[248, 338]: 3.25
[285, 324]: 3.11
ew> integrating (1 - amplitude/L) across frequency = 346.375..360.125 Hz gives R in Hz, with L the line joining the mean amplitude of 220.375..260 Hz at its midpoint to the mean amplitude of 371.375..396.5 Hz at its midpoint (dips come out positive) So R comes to -4.40 Hz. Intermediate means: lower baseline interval 3.7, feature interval 3.23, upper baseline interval 2.11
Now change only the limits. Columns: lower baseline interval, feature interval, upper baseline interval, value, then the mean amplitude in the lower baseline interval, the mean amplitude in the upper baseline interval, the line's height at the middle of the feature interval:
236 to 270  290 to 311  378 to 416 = 1.7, 3.74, 2.93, 3.47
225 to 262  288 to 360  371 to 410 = -1.8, 3.75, 2.59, 3.11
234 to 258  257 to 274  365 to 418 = 1.9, 3.93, 2.78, 3.77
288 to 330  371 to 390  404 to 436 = 9.4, 3.13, 3.73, 3.52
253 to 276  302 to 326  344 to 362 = 2.0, 3.35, 3.24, 3.29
